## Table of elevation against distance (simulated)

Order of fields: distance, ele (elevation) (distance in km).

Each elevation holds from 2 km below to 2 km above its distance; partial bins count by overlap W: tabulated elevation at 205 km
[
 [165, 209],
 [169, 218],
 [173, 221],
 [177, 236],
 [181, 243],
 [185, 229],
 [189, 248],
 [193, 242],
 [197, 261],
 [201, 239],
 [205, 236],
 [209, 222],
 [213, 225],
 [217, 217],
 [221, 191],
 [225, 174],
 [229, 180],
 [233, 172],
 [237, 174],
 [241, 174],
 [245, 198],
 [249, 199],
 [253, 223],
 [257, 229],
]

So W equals 236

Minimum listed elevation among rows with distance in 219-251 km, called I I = 172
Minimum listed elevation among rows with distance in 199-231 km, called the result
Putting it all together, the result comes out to 174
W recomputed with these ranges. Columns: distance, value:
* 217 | 217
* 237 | 174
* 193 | 242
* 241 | 174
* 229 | 180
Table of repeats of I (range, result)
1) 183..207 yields 229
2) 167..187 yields 218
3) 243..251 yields 198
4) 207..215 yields 222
